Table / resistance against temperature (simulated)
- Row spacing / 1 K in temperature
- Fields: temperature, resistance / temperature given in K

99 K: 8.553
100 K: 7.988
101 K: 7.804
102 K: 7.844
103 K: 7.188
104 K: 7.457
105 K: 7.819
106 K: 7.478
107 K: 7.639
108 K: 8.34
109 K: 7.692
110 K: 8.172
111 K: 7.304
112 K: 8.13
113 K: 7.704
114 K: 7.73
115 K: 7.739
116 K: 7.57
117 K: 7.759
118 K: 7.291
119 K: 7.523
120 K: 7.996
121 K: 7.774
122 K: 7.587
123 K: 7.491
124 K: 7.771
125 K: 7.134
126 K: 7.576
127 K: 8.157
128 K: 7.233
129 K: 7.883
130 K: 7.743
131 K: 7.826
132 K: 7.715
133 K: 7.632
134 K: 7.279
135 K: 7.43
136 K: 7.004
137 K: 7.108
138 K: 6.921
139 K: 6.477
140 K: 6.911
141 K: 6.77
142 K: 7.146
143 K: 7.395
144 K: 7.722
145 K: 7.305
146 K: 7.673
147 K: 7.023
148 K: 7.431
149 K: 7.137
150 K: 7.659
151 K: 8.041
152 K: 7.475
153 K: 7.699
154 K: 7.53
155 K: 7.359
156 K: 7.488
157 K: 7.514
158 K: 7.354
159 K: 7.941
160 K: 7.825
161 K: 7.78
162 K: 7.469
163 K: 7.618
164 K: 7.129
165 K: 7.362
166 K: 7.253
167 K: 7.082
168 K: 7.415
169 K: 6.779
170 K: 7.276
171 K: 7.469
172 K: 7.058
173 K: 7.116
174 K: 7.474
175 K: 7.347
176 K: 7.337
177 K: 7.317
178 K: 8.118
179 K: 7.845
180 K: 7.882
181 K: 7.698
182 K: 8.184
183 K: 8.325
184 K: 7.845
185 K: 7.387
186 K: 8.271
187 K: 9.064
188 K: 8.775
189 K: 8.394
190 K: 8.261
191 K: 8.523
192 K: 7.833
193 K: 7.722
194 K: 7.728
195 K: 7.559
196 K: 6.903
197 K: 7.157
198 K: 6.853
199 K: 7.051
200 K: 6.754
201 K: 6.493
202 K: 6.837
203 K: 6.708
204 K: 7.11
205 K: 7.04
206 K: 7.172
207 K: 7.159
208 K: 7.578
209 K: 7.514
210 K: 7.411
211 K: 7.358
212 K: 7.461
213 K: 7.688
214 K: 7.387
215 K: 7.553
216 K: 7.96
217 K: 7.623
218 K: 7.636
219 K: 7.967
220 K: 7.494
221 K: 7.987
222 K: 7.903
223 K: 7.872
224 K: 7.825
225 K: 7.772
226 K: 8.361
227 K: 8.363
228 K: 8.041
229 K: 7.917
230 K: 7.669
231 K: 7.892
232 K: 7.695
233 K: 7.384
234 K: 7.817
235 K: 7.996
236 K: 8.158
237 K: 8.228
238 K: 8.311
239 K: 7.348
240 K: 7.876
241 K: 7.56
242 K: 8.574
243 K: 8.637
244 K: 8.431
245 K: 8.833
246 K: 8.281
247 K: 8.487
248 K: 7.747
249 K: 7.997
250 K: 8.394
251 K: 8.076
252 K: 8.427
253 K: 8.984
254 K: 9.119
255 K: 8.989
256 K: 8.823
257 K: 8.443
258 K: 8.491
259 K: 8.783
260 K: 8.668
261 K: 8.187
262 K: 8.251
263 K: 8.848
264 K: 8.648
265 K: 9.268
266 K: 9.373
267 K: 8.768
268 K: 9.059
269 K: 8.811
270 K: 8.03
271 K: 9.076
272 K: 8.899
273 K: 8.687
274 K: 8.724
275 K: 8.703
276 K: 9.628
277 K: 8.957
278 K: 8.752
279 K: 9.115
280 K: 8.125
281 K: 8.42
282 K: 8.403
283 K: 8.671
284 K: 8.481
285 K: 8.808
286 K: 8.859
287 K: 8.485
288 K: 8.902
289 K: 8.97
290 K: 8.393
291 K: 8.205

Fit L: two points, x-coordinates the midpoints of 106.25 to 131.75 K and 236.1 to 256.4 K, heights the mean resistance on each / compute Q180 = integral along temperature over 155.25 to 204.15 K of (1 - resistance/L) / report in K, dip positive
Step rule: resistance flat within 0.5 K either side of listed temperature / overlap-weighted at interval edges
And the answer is 2.8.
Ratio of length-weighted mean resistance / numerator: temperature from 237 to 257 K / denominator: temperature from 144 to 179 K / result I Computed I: 1.1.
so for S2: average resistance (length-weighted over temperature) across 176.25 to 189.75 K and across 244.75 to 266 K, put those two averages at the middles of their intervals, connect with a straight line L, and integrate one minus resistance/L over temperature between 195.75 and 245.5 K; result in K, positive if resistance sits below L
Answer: 4.1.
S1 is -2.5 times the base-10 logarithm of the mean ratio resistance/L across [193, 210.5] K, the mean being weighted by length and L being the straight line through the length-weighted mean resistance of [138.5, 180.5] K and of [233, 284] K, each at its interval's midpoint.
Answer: 0.11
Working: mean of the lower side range 7.4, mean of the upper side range 8.53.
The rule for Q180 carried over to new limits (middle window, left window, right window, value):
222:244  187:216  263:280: 0.3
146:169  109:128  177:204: 0.6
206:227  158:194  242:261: 1.2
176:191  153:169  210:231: -1.0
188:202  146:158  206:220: 0.0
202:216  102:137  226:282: 1.5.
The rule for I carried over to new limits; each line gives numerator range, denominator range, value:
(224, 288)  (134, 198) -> 1.12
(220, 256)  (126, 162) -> 1.09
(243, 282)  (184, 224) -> 1.14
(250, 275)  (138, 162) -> 1.18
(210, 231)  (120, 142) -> 1.05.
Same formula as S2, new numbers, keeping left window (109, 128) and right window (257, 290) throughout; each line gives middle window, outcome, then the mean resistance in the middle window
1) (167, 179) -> 1.05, 7.35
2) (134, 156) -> 1.57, 7.3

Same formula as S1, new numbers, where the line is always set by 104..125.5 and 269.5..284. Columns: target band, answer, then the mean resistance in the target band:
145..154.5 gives 0.06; 7.51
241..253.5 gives 0.02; 8.37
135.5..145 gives 0.12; 7.06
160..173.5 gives 0.10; 7.31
